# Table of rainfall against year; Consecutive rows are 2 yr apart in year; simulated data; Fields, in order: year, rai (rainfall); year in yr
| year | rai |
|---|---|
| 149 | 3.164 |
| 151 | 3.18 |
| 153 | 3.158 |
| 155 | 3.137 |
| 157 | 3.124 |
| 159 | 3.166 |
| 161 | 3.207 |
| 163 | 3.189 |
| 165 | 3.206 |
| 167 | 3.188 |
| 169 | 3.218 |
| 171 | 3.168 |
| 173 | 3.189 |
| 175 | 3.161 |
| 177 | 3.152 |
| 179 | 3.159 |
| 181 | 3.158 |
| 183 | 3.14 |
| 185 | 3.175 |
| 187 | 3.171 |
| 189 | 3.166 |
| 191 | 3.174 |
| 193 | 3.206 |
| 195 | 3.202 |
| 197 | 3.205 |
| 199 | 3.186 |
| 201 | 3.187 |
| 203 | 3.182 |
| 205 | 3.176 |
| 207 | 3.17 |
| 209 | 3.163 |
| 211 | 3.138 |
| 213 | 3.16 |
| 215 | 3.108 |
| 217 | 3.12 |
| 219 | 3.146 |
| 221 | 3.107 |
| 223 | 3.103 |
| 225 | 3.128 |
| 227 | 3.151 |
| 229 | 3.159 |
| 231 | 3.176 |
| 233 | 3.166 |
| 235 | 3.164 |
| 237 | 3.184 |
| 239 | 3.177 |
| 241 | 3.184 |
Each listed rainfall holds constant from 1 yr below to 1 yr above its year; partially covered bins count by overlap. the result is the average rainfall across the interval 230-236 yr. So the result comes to 3.17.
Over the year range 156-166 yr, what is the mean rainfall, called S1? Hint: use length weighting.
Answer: 3.18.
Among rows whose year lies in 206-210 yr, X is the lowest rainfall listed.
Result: 3.163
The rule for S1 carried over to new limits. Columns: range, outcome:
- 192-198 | 3.2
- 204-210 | 3.17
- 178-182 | 3.16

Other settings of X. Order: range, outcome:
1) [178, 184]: 3.14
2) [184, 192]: 3.166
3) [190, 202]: 3.174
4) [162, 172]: 3.168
